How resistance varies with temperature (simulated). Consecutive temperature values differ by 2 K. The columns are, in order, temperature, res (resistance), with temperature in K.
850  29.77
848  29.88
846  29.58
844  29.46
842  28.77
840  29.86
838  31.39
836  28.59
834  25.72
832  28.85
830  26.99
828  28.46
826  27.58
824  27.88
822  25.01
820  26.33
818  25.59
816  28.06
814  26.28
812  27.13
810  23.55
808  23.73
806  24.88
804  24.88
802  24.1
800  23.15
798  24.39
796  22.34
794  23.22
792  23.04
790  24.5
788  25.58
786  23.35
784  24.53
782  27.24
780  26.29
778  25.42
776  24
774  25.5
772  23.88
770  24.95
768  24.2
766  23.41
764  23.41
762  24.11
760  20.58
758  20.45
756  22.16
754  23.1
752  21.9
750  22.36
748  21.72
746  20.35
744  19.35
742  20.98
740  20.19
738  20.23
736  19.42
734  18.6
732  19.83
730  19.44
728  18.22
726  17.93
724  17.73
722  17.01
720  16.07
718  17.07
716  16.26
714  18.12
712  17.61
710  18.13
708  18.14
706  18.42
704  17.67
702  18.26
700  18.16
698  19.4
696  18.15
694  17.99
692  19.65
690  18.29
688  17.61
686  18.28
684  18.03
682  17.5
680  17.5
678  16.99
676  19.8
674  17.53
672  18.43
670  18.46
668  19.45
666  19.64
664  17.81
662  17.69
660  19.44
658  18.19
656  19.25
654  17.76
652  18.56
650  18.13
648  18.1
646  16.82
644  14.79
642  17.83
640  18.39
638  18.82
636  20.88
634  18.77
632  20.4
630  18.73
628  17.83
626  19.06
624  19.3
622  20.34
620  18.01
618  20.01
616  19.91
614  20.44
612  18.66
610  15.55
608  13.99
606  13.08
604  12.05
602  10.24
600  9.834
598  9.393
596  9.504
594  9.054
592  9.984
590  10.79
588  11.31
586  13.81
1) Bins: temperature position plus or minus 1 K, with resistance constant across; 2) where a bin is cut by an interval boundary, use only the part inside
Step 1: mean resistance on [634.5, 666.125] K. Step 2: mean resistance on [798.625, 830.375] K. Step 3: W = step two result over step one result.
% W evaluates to 1.42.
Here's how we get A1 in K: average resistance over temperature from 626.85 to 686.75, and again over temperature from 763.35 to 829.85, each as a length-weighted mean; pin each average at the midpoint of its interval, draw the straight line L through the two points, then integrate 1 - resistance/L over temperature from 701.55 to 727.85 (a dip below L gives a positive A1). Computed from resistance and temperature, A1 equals 4.4 K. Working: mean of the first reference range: 18.3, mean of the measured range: 17.6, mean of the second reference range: 25.1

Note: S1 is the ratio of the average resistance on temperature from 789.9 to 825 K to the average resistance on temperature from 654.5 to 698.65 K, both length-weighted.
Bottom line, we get 1.4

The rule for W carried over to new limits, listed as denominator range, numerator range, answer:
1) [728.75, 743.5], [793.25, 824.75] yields 1.27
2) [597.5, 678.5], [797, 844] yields 1.52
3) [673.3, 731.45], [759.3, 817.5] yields 1.36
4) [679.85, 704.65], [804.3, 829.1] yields 1.44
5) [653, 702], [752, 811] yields 1.30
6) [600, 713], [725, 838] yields 1.33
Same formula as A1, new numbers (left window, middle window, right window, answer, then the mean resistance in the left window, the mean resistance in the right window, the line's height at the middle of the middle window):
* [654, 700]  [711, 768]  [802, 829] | 5.0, 18.4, 26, 21.8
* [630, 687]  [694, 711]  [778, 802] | 1.7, 18.3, 24.4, 20.4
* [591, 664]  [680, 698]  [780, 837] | 1.3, 16.6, 25.5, 19.7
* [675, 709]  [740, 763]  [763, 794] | 1.1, 18.2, 24.6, 22.6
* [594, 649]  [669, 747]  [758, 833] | 8.8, 16.6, 25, 20.7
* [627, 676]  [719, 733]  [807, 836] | 2.5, 18.4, 26.6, 22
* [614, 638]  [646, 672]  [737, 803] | 2.3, 19.4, 23.2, 20.3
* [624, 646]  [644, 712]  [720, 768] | 3.8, 18.5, 20.5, 19.3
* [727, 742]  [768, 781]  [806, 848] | -1.1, 19.5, 27.4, 22.9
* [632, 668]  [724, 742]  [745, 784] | 2.3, 18.4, 23.5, 22.1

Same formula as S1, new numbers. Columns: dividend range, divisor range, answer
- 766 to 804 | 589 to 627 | 1.66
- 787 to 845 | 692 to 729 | 1.47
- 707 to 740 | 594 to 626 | 1.19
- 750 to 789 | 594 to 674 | 1.39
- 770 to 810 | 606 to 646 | 1.33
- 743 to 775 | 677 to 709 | 1.25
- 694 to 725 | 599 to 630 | 1.07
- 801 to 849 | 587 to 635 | 1.78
